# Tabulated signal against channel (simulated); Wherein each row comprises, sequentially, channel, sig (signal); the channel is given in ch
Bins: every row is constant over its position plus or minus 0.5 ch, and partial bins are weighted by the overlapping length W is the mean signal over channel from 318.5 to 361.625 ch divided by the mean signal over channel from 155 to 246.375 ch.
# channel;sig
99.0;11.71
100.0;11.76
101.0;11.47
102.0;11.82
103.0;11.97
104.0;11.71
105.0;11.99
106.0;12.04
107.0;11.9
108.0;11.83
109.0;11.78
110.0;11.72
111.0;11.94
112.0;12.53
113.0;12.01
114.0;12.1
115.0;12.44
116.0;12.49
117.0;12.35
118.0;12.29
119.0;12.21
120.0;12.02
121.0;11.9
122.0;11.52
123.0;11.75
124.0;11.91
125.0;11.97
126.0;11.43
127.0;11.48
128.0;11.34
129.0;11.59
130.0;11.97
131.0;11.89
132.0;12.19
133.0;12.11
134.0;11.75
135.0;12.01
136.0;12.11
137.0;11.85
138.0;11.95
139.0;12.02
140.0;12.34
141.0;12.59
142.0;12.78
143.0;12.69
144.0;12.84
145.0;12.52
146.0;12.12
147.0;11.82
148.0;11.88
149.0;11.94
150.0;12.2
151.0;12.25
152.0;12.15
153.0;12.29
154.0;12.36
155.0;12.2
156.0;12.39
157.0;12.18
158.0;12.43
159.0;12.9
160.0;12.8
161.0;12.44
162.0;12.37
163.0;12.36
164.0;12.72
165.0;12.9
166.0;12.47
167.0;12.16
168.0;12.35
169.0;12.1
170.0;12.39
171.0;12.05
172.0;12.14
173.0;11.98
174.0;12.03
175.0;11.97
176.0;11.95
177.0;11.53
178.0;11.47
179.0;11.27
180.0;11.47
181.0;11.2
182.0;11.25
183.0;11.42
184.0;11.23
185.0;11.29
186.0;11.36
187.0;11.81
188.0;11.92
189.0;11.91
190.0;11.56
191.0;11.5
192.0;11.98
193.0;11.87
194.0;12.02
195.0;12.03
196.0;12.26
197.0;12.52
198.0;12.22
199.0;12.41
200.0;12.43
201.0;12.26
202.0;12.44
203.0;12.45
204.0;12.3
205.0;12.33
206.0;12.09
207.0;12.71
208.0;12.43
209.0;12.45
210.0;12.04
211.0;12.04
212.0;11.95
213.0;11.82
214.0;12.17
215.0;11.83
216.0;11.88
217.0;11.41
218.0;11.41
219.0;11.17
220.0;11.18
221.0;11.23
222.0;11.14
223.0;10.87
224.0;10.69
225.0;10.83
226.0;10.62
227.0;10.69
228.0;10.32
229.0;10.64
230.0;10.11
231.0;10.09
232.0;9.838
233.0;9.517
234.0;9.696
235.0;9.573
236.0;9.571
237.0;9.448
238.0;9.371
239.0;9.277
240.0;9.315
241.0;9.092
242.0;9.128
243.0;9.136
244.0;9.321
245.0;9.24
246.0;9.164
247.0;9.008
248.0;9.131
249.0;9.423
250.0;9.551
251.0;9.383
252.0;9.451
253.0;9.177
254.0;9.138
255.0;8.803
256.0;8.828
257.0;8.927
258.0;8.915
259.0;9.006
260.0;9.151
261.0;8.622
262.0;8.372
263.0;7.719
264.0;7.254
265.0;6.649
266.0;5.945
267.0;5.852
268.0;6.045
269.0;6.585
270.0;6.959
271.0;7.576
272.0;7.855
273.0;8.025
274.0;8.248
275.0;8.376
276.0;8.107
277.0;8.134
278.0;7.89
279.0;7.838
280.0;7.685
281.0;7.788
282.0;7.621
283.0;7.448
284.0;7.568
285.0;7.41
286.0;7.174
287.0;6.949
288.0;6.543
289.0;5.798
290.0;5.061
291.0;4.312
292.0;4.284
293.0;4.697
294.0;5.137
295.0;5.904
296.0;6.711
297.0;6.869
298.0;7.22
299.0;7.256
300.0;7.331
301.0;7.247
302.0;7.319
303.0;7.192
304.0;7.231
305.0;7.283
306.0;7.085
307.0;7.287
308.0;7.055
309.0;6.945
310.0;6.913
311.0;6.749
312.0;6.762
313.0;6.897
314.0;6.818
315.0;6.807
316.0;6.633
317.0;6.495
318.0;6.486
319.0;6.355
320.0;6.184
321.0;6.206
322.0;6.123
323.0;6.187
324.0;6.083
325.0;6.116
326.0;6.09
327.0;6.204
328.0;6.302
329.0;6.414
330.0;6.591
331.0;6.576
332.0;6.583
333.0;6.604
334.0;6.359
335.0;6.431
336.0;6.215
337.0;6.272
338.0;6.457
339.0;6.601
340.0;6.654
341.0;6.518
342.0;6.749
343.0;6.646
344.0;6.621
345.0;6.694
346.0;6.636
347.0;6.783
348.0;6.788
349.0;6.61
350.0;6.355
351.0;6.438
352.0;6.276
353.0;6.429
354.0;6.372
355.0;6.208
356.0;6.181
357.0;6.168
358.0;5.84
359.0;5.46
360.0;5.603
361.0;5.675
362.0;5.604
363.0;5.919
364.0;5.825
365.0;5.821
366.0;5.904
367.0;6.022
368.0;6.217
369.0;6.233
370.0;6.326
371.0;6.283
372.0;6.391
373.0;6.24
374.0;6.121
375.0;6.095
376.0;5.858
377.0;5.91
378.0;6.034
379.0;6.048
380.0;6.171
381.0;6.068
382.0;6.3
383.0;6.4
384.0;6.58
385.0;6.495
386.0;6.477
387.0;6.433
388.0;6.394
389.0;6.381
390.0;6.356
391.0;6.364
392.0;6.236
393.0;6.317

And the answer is 0.6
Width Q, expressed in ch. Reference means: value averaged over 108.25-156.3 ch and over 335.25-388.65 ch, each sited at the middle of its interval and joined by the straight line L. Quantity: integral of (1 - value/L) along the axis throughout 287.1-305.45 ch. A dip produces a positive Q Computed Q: 3.7 ch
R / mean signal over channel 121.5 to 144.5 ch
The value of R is 12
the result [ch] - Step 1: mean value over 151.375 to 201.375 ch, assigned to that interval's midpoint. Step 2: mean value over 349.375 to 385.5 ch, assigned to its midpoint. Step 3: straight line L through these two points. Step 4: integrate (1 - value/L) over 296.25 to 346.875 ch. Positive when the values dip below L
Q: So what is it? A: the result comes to 5.75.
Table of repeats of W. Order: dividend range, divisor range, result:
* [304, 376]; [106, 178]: 0.53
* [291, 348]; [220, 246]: 0.66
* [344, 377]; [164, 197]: 0.52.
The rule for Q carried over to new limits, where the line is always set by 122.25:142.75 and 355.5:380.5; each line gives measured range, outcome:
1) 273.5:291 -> 1.9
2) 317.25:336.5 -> 1.9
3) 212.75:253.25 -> -3.1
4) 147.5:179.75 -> -3.0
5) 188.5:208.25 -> -3.6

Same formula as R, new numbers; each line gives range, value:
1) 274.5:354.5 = 6.67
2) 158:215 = 12.1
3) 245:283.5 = 8.16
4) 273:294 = 6.93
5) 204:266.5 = 10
